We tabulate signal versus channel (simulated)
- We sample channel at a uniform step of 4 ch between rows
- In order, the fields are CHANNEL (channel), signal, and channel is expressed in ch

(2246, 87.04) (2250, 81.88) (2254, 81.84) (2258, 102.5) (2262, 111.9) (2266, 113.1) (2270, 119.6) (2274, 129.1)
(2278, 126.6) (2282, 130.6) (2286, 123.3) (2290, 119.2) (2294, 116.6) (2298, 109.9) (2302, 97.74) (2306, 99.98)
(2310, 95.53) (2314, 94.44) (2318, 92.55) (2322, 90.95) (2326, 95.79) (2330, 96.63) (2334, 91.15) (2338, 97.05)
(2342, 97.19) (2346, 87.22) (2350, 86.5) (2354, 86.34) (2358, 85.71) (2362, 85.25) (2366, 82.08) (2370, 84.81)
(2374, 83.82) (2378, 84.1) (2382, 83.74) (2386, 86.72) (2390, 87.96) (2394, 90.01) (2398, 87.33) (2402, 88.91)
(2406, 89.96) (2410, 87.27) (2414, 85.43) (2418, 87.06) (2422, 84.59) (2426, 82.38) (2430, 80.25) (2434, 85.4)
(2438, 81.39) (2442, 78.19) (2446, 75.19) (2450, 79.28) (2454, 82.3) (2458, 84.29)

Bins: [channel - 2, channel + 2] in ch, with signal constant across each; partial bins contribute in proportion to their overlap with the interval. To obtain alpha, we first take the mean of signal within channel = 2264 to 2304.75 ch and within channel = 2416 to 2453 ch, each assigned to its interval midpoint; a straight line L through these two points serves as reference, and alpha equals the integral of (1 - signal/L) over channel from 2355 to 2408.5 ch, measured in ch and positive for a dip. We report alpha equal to 4.55 ch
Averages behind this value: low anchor 118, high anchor 81.5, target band 86.2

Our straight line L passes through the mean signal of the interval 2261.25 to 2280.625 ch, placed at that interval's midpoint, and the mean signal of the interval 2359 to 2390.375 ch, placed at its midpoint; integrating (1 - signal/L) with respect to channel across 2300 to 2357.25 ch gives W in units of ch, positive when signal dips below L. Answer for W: 4.1 ch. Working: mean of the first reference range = 121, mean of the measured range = 93.3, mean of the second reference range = 84.7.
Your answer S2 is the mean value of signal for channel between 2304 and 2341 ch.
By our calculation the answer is 95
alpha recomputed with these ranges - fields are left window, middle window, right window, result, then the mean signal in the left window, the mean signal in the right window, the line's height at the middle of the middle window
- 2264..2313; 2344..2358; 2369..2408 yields 1.53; 115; 86.8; 97.2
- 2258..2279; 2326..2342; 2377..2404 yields 0.96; 118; 87.1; 101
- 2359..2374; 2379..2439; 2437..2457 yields -3.16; 84.1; 79.4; 81.6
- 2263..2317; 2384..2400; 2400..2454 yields 0.53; 113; 83.4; 91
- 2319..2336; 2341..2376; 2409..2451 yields 1.54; 93.6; 82.4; 90.2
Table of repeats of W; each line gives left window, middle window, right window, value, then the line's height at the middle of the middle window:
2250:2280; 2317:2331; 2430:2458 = 0.90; 100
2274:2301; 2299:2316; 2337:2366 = 2.01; 111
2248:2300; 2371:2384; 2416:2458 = 1.27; 93.1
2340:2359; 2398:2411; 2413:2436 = -0.49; 85.4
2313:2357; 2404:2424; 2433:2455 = -0.85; 83.3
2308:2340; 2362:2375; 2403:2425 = 0.97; 90.5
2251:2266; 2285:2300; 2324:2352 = -3.11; 96.8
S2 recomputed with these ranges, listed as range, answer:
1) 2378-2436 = 86.1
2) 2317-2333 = 93.9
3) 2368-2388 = 84.6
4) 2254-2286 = 117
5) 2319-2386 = 88.6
